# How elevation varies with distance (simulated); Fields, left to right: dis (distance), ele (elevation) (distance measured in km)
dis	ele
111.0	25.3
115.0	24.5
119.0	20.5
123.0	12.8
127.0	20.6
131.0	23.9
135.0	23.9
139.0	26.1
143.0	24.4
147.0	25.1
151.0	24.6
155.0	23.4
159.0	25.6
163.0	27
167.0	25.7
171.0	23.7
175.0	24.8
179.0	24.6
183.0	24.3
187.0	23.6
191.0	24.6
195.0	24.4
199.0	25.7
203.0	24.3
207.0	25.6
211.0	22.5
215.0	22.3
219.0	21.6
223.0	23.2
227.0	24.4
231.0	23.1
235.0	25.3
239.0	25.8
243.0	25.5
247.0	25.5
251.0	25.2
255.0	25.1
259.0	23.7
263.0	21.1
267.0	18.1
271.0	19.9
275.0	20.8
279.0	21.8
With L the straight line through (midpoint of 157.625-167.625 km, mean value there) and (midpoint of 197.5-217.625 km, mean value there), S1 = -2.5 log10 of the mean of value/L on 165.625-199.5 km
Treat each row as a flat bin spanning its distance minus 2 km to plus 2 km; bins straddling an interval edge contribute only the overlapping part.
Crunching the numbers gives 0.029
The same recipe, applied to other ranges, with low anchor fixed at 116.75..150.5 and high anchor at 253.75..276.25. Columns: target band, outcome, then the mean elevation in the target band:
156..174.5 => -0.150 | 25.3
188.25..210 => -0.137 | 24.8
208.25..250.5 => -0.114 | 24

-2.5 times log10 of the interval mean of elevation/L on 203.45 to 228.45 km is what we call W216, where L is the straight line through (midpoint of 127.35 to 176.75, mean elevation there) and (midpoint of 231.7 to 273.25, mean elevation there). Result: 0.03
